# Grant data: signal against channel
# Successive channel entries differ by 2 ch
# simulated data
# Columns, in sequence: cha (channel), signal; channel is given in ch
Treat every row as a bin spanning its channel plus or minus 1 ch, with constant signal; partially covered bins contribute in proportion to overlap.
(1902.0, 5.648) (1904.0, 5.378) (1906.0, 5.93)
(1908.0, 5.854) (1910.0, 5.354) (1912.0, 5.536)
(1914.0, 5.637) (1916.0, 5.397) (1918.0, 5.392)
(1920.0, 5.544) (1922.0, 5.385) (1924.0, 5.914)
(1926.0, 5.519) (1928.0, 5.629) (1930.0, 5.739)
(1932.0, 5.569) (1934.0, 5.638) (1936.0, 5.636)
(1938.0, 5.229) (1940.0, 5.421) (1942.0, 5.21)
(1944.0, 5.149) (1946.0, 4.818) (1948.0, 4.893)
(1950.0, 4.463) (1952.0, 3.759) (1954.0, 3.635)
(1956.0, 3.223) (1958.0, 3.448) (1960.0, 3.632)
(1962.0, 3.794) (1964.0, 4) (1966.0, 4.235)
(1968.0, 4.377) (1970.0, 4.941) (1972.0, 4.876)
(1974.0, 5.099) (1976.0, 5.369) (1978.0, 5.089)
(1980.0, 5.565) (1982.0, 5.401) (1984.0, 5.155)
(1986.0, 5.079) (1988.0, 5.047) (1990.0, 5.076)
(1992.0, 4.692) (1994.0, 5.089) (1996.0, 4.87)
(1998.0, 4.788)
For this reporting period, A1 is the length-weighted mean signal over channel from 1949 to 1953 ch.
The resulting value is 4.11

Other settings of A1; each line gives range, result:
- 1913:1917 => 5.52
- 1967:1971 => 4.66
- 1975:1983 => 5.36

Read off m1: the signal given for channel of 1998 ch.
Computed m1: 4.788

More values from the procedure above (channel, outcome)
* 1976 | 5.369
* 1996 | 4.87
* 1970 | 4.941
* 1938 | 5.229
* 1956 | 3.223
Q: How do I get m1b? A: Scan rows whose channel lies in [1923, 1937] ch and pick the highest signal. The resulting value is 5.914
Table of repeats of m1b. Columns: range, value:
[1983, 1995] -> 5.155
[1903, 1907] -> 5.93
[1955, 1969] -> 4.377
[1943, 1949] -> 5.149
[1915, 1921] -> 5.544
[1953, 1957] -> 3.635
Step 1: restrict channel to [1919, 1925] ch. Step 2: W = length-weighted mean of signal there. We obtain 5.61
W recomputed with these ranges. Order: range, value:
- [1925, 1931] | 5.63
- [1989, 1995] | 4.95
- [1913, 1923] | 5.47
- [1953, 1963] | 3.55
